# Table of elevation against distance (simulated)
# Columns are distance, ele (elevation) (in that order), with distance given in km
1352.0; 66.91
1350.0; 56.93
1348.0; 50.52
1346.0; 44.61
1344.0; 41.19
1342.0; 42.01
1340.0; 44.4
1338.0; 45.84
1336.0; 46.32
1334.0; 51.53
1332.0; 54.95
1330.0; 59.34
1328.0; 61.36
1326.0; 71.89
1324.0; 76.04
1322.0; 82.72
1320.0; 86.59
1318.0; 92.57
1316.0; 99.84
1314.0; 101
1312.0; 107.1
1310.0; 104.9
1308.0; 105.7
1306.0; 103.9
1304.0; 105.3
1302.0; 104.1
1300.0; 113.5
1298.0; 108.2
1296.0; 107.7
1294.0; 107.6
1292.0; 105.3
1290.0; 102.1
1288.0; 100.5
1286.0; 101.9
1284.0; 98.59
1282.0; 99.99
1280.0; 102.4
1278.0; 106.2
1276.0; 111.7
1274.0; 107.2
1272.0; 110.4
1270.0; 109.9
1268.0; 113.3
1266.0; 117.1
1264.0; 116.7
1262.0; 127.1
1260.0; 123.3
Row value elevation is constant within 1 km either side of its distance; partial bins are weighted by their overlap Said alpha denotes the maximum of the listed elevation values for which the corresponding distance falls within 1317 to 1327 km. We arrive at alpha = 92.57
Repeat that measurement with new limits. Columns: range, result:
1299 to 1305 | 113.5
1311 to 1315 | 107.1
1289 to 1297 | 107.7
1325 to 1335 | 71.89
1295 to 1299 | 108.2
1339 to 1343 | 44.4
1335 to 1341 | 46.32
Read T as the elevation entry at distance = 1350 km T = 56.93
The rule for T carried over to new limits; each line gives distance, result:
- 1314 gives 101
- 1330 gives 59.34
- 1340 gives 44.4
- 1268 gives 113.3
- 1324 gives 76.04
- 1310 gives 104.9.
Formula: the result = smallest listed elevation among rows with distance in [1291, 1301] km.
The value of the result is 105.3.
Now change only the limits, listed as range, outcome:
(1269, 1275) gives 107.2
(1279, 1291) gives 98.59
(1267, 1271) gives 109.9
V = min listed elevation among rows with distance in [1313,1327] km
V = 71.89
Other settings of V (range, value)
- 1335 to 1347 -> 41.19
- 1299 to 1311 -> 103.9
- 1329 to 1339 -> 45.84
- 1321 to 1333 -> 54.95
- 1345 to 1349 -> 44.61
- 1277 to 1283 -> 99.99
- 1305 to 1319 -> 92.57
